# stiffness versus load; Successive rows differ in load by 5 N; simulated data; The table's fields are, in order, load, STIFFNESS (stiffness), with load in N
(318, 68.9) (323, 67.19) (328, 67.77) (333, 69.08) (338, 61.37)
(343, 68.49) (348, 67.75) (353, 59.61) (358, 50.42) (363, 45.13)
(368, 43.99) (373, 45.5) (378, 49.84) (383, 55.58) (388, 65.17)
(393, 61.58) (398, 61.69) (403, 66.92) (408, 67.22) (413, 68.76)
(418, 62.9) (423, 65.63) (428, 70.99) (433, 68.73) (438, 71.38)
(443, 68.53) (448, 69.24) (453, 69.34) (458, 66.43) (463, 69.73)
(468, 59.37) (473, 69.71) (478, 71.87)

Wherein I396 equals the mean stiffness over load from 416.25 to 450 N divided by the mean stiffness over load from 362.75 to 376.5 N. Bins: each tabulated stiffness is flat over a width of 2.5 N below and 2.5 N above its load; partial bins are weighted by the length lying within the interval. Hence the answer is 1.51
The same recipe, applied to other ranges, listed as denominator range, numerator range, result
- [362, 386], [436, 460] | 1.42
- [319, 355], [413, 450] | 1.03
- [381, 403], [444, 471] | 1.08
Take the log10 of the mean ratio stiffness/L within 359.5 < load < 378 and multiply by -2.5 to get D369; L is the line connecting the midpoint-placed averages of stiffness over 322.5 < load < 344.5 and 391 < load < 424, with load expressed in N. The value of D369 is 0.393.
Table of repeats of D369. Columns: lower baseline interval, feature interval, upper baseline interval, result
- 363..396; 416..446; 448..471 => -0.106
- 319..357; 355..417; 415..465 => 0.173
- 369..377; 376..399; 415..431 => -0.131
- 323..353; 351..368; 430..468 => 0.306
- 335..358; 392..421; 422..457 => 0.031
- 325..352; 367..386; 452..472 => 0.318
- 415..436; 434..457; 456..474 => -0.044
